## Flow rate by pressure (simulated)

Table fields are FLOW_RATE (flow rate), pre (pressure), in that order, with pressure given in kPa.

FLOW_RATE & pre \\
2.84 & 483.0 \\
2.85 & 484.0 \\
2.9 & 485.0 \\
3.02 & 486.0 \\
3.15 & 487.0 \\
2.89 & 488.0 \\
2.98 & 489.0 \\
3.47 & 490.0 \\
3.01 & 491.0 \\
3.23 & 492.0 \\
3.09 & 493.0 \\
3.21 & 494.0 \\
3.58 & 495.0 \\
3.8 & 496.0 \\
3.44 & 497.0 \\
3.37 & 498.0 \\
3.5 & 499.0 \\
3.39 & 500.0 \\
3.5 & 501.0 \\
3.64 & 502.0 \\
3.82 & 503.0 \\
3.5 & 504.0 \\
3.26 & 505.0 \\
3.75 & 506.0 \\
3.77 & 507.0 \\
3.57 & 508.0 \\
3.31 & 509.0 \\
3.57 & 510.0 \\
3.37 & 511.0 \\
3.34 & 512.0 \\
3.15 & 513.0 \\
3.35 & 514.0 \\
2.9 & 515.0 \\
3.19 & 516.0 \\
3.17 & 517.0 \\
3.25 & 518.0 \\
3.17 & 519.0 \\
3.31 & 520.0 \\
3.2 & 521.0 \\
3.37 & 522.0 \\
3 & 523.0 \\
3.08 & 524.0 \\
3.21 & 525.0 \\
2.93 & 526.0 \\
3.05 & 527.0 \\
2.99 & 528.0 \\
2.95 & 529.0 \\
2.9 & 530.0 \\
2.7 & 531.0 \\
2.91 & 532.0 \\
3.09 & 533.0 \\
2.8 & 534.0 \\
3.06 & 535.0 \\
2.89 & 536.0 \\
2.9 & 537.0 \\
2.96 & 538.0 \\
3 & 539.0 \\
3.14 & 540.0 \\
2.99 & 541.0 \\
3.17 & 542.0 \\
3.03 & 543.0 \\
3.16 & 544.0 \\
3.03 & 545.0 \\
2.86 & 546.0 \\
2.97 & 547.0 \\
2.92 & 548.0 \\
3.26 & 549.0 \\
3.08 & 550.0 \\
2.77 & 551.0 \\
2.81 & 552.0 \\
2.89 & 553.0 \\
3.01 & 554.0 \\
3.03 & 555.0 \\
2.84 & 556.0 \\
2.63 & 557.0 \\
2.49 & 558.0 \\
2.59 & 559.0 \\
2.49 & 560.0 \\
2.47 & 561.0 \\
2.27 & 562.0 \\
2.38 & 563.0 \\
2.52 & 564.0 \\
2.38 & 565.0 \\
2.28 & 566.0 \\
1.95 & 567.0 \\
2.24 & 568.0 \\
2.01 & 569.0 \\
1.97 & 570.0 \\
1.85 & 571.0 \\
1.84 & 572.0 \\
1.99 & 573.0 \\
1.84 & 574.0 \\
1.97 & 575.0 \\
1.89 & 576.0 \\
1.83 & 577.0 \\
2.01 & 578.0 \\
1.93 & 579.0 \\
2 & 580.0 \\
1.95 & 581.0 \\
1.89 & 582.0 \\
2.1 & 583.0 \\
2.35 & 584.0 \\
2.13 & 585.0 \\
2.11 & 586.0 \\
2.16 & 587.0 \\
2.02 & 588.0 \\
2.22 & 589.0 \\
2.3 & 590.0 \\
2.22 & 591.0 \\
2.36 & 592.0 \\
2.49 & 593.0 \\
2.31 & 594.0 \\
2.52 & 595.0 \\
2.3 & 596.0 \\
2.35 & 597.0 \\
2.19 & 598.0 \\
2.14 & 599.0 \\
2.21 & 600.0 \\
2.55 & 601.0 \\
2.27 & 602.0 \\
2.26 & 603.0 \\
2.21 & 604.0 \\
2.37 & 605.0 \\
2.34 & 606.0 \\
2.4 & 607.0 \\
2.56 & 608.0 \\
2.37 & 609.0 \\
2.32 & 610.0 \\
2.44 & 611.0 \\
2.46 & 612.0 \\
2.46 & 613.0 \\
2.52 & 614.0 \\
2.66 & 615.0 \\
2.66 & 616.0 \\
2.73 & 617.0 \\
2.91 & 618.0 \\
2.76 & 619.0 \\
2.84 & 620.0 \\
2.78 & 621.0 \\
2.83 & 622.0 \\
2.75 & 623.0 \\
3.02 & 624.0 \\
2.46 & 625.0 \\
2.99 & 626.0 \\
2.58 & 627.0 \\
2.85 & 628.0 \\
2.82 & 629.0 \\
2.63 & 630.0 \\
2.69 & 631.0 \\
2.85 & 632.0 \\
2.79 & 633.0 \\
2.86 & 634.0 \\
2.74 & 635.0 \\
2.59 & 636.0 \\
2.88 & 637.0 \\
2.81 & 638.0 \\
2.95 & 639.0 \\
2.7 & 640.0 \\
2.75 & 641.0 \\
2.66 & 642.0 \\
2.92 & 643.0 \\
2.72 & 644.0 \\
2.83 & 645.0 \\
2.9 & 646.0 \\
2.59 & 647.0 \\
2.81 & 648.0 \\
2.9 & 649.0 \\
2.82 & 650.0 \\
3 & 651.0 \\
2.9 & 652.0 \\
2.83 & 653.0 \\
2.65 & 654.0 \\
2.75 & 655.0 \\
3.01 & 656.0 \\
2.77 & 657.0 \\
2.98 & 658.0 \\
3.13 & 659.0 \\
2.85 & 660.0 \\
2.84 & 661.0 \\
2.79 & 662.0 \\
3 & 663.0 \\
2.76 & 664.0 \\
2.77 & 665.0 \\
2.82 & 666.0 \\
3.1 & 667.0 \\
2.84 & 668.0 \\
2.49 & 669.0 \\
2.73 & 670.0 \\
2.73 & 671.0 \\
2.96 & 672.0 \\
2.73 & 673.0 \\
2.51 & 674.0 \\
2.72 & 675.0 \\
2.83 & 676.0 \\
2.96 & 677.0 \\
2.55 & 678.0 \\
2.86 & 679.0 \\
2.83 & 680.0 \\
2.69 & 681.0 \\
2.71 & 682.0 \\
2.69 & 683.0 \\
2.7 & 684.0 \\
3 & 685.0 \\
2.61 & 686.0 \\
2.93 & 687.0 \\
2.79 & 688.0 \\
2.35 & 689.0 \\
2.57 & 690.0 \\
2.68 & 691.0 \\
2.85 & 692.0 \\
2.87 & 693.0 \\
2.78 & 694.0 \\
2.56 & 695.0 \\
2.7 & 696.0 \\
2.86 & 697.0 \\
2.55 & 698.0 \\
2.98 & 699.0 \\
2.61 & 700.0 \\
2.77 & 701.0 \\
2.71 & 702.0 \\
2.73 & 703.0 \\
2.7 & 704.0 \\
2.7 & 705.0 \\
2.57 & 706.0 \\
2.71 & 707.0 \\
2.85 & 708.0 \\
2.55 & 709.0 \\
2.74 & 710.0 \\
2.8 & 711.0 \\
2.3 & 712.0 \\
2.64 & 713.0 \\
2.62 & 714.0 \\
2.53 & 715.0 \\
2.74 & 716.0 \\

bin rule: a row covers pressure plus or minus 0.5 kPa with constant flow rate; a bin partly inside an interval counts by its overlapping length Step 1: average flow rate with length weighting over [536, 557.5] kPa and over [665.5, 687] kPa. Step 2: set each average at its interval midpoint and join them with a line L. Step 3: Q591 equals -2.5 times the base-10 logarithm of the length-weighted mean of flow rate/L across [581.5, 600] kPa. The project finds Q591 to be 0.29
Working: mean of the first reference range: 2.97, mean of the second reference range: 2.77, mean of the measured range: 2.23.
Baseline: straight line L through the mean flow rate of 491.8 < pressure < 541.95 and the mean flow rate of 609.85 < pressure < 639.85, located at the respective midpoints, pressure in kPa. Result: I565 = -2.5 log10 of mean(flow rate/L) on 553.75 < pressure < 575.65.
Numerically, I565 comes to 0.29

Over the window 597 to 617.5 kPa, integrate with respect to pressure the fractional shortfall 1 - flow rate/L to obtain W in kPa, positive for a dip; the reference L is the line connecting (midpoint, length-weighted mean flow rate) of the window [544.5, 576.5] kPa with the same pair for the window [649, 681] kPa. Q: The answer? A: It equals 1.8 kPa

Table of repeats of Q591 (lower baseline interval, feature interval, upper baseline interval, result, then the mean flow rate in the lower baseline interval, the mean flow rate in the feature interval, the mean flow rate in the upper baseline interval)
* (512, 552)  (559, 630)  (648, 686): 0.25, 3.05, 2.34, 2.81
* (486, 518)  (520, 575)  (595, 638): 0.12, 3.36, 2.74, 2.58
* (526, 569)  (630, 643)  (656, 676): 0.02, 2.8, 2.77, 2.82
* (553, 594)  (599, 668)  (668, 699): -0.09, 2.23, 2.71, 2.73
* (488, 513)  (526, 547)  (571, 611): -0.02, 3.42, 2.98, 2.19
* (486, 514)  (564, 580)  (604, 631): 0.40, 3.39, 2.02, 2.63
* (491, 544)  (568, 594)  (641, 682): 0.42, 3.22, 2.07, 2.81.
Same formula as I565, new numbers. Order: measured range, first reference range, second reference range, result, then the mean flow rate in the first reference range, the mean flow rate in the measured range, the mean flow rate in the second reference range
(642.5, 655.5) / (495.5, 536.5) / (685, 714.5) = 0.01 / 3.26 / 2.82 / 2.7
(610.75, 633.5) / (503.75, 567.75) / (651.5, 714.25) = 0.05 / 2.98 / 2.72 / 2.76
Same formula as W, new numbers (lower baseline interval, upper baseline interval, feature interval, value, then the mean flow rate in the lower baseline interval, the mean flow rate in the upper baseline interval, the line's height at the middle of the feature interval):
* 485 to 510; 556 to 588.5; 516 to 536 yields -1.01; 3.38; 2.15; 2.91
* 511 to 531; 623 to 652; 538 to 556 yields 0.30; 3.13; 2.79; 3.05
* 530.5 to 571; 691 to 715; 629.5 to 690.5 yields -1.79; 2.74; 2.7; 2.71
